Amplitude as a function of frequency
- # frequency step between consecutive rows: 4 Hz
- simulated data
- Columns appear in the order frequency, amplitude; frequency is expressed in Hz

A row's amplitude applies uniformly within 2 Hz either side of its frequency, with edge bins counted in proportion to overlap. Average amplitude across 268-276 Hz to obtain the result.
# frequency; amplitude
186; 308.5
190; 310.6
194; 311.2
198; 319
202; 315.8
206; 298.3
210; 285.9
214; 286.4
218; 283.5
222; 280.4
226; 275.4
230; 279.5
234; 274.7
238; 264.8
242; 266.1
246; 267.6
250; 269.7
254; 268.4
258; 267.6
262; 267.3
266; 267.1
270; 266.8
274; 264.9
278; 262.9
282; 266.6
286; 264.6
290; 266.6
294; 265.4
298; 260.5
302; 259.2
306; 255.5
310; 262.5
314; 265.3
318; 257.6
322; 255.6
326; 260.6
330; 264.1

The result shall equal 266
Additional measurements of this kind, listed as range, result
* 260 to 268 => 267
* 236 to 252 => 267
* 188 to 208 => 311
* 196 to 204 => 317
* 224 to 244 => 272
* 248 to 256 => 269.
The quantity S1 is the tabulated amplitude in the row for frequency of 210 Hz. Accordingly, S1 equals 285.9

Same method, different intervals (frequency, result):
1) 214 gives 286.4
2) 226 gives 275.4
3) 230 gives 279.5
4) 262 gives 267.3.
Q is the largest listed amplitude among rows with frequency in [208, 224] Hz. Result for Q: 286.4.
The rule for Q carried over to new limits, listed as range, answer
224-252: 279.5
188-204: 319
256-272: 267.6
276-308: 266.6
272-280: 264.9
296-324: 265.3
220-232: 280.4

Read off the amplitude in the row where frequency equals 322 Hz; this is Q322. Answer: 255.6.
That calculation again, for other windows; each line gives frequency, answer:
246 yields 267.6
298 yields 260.5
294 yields 265.4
